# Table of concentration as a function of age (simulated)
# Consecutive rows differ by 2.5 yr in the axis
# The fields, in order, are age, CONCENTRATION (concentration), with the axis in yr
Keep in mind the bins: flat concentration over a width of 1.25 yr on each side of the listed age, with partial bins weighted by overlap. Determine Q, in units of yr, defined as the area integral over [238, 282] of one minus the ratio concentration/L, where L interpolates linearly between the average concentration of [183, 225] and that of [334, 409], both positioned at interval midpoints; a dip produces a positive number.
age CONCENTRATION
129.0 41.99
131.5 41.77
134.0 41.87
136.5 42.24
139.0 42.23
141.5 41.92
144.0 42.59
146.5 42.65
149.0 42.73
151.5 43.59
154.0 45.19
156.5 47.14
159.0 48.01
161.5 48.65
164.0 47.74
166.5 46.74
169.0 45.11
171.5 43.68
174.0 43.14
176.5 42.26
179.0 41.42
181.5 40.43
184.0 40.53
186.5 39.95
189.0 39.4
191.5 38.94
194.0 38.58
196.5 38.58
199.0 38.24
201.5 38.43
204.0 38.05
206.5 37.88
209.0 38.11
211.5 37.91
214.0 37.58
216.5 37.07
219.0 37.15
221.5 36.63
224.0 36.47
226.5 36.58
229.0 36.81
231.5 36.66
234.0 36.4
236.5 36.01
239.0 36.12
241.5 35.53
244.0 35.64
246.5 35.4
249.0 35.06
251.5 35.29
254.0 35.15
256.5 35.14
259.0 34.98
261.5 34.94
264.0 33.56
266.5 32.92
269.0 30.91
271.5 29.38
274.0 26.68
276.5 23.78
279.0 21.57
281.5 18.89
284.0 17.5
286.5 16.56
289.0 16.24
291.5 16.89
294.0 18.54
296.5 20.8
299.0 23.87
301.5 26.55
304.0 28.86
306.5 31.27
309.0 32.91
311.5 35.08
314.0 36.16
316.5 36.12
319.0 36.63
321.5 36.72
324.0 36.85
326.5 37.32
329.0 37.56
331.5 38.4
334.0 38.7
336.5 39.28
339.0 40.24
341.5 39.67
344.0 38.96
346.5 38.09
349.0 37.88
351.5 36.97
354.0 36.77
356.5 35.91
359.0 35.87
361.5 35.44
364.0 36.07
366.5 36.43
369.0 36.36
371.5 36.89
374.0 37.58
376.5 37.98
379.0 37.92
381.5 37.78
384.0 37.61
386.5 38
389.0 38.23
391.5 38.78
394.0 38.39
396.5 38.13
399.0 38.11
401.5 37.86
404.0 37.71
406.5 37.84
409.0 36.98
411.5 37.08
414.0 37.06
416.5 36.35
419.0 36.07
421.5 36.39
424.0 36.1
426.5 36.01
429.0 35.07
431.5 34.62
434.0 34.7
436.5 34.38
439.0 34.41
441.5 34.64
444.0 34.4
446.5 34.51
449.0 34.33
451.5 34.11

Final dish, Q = 7.1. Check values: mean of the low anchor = 38.2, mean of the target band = 31.9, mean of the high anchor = 37.7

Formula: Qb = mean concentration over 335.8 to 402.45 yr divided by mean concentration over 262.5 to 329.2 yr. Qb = 1.34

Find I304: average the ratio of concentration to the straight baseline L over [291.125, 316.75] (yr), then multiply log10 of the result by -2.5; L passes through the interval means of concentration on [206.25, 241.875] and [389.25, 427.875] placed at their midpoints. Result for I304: 0.305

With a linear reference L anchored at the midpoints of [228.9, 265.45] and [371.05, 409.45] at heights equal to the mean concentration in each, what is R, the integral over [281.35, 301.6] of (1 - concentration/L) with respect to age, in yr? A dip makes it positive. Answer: 9.5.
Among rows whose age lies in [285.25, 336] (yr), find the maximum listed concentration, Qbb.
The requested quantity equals 38.7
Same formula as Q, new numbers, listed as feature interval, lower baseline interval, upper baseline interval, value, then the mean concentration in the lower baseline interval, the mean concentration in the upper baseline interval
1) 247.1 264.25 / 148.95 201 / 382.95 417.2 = 2.52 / 42.8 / 37.7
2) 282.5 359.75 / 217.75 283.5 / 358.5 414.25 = 7.17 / 33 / 37.4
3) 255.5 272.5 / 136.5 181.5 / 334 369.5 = 3.11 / 44.2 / 37.5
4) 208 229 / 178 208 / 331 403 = 0.98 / 39.2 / 37.7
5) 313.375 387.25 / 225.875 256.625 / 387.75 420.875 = -0.84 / 35.8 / 37.6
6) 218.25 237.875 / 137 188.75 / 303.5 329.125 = 1.70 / 43.7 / 35.1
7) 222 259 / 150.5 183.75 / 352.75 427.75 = 5.58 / 44.7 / 37.1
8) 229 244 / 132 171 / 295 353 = 1.37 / 44.5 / 34.9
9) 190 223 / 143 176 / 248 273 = 1.52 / 45.1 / 33.6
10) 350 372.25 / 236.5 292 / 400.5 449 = -2.03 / 29.3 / 35.9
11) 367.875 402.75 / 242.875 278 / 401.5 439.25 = -2.40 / 32.7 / 36.2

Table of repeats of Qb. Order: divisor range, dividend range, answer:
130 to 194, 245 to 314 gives 0.65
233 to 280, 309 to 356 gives 1.14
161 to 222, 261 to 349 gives 0.76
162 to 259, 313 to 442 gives 0.96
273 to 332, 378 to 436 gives 1.33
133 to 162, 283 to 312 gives 0.53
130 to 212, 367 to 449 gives 0.87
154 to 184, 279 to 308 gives 0.48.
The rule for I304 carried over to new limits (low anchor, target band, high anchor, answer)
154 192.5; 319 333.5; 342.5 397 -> 0.04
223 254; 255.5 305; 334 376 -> 0.39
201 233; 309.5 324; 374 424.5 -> 0.04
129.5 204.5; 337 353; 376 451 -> -0.01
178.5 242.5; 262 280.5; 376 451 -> 0.30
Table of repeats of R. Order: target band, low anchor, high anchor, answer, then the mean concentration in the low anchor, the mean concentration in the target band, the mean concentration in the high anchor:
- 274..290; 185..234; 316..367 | 7.6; 37.8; 19.7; 37.5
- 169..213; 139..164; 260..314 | -0.7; 44.7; 39.9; 25.9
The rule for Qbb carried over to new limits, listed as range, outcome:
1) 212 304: 37.58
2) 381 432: 38.78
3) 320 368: 40.24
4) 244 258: 35.64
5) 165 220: 46.74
